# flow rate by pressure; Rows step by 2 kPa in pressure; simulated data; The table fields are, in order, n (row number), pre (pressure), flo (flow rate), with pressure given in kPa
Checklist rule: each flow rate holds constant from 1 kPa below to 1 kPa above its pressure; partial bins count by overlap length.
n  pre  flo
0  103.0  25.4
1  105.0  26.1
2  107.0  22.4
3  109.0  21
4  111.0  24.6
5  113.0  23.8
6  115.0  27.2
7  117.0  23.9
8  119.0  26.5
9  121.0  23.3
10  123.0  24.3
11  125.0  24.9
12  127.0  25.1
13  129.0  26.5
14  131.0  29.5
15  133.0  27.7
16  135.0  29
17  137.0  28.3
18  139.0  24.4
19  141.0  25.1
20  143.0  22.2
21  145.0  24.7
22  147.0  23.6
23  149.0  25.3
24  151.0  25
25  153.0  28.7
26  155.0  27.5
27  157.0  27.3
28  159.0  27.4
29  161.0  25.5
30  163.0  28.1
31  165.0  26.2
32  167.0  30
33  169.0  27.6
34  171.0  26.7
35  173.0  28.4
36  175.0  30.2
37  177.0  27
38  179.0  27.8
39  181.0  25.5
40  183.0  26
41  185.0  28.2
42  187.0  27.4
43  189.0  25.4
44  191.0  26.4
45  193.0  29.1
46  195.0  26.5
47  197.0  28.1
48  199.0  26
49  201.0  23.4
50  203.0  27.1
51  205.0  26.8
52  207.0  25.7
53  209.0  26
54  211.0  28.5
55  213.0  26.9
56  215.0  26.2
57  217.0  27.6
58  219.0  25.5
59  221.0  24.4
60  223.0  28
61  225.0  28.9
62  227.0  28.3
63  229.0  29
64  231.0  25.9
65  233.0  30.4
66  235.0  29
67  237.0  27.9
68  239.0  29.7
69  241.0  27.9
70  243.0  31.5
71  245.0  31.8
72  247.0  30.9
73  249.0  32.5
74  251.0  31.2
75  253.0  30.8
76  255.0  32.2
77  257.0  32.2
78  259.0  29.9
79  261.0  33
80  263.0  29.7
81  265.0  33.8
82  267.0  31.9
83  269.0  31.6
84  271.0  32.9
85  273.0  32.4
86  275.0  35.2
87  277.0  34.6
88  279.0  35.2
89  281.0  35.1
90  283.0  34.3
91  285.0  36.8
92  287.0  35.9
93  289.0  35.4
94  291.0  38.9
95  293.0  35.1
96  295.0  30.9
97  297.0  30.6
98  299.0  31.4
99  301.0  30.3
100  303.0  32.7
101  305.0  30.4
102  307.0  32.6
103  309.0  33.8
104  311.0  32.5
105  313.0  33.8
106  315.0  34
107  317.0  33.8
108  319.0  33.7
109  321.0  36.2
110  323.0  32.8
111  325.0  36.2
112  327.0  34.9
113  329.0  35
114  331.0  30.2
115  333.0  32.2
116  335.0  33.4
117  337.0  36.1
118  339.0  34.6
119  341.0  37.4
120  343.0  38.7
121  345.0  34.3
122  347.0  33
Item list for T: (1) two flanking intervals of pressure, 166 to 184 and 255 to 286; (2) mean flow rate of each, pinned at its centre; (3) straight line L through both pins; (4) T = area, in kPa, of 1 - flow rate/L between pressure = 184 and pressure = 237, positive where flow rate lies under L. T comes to 4.7 kPa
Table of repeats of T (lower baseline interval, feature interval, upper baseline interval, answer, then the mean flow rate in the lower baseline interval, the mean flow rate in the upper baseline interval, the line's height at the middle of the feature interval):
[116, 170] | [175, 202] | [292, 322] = 1.2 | 26.2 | 32.8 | 28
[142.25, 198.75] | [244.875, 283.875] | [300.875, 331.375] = -1.8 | 26.9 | 33.5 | 31.1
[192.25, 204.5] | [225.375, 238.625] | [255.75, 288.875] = 0.6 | 26.7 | 33.4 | 29.7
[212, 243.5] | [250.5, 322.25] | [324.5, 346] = -3.6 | 27.9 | 34.8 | 31.6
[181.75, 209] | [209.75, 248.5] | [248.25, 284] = 1.5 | 26.6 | 32.7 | 29.5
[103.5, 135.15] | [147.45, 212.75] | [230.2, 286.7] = 2.6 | 25.3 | 31.9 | 28.1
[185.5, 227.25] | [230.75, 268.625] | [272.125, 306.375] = -0.4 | 26.8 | 33.8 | 30.5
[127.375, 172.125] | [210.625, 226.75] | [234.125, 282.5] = 1.6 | 26.6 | 31.8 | 29.9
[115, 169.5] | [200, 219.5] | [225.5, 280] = 1.9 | 26.2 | 31.1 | 29.2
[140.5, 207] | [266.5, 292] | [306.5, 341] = -2.3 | 26.7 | 34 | 31.8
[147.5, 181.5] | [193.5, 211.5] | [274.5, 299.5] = 1.9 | 27.3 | 34.6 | 29.6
